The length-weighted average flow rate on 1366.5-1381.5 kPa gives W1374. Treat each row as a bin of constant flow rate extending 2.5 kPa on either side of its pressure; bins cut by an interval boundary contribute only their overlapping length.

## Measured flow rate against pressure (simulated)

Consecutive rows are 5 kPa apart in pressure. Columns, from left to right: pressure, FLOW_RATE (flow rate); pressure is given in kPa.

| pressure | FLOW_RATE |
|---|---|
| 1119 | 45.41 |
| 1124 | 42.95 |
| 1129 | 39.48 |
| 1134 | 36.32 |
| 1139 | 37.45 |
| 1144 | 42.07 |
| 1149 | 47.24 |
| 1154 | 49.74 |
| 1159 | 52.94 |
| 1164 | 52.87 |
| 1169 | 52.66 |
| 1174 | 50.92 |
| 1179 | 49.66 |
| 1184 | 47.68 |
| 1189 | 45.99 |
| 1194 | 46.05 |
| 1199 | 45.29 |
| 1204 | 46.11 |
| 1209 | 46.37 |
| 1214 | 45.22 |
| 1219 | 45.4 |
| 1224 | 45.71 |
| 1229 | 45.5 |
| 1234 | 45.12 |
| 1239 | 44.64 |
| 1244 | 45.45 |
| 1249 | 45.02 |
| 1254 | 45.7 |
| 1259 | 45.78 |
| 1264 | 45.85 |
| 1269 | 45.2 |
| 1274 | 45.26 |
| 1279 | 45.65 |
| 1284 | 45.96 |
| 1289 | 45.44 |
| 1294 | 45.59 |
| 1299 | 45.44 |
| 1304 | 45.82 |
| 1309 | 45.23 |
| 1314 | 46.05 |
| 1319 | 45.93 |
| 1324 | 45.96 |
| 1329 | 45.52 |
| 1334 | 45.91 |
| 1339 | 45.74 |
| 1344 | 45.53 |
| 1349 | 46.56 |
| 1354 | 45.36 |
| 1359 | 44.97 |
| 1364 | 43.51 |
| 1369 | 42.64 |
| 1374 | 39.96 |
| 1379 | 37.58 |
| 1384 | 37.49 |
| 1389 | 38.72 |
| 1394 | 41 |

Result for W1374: 40.1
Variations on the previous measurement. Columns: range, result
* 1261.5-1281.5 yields 45.5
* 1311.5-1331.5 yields 45.9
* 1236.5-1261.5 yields 45.3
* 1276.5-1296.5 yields 45.7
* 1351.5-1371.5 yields 44.1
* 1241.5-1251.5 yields 45.2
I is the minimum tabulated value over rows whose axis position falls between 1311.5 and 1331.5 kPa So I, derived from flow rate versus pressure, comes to 45.52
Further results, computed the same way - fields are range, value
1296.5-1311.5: 45.23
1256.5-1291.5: 45.2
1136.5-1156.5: 37.45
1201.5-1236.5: 45.12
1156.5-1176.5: 50.92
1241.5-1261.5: 45.02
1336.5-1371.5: 42.64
